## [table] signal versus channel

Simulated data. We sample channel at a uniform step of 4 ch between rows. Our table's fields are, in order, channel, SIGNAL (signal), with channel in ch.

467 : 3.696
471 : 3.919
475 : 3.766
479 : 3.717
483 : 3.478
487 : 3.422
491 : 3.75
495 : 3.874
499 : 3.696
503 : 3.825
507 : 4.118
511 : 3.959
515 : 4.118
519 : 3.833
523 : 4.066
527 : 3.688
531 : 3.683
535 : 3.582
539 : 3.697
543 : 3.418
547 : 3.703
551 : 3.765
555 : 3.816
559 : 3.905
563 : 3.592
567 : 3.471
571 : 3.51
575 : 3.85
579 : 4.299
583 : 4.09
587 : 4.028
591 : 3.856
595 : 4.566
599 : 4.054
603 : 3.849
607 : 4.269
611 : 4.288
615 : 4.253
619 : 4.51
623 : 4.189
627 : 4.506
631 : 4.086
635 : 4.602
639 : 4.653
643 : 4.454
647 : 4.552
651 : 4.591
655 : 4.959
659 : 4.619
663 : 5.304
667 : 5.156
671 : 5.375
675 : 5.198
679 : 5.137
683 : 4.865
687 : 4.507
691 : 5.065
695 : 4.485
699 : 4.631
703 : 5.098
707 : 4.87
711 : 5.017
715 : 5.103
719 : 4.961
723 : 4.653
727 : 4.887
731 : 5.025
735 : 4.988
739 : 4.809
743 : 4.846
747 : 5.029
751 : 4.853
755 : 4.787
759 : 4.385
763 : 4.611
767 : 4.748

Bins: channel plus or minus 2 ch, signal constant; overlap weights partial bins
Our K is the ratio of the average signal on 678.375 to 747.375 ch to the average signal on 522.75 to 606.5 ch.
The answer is 1.27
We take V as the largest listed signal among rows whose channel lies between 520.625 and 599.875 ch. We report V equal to 4.566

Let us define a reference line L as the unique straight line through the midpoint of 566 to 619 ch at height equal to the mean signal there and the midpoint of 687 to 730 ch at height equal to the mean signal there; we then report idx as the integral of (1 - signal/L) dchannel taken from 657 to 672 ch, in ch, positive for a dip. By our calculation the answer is -1.8 ch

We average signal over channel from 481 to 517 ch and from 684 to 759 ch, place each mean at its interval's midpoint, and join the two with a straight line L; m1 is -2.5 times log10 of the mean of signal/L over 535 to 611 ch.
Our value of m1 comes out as 0.08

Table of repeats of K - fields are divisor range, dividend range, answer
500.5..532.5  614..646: 1.13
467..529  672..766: 1.28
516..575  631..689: 1.30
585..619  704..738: 1.19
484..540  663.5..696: 1.32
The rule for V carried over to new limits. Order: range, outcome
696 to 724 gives 5.103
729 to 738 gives 5.025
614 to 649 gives 4.653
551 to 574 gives 3.905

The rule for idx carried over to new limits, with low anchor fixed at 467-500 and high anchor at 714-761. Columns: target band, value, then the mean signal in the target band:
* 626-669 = -2.3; 4.68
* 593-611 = 0.2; 4.2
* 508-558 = 1.8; 3.79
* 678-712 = -1.3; 4.84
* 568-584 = 0.9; 3.9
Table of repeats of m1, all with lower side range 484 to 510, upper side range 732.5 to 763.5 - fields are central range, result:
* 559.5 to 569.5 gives 0.13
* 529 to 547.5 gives 0.10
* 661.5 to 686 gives -0.15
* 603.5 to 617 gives 0.00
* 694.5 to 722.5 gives -0.06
